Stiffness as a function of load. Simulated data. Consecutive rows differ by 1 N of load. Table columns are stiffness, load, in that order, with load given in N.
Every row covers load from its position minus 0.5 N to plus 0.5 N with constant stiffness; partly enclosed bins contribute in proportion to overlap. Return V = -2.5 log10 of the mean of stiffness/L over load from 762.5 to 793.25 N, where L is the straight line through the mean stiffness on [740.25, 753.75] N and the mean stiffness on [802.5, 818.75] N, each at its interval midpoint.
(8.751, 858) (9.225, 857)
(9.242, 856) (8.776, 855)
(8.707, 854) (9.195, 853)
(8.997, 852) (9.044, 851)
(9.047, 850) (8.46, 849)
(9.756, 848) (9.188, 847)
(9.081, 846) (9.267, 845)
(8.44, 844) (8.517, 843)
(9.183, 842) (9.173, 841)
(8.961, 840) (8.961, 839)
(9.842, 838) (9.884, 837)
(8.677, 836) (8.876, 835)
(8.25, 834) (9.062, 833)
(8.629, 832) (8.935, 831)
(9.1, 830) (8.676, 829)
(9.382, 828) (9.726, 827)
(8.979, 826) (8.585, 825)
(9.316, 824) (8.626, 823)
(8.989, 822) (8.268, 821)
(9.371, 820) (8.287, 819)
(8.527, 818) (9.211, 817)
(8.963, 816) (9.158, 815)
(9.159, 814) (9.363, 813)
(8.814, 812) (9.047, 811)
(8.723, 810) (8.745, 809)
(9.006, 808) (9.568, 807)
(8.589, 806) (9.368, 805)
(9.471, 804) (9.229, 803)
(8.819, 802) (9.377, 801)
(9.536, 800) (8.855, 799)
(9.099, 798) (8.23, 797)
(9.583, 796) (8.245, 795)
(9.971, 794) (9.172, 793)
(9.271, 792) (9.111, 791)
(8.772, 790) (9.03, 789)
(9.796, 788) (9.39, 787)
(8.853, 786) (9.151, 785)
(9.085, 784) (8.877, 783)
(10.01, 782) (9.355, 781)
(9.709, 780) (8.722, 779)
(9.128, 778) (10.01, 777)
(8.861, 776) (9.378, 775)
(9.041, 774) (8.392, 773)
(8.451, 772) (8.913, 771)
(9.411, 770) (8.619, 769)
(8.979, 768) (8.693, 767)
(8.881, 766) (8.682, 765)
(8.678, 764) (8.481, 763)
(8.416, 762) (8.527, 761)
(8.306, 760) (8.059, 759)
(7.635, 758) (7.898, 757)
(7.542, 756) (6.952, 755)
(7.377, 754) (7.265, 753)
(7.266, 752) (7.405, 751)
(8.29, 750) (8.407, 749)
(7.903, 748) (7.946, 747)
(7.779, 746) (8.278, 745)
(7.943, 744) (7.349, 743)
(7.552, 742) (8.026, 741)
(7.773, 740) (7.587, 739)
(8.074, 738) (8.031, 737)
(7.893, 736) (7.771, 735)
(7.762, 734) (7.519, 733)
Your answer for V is -0.08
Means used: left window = 7.79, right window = 9.05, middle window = 9.06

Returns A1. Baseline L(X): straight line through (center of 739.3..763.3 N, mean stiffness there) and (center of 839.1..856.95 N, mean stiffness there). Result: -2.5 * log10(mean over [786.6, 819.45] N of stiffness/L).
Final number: -0.08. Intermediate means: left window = 7.84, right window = 9.01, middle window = 9.08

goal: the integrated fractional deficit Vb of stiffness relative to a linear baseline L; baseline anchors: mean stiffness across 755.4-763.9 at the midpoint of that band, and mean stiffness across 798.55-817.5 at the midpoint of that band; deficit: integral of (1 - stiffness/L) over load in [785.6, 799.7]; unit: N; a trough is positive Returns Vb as -0.5 N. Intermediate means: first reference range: 8.12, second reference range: 9.11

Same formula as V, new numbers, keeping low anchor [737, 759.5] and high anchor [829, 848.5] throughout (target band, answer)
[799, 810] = -0.07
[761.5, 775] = -0.09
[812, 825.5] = -0.02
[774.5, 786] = -0.13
